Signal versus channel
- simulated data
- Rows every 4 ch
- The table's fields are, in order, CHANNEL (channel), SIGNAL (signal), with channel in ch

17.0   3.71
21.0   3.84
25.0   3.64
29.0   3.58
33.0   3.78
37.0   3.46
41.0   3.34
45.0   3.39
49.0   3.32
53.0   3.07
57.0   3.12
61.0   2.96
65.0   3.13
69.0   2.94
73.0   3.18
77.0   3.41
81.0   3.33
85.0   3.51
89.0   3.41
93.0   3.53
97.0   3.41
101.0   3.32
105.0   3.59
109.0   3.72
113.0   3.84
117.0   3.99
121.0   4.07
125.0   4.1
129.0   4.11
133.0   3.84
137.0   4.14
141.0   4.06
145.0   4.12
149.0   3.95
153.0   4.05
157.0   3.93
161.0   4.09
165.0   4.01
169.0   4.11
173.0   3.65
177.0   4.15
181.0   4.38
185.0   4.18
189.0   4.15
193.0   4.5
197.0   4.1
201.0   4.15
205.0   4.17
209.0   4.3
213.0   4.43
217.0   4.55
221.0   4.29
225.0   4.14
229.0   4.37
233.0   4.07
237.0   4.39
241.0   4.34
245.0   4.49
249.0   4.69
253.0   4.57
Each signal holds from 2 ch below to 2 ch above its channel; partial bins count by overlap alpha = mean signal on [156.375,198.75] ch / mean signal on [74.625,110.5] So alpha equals 1.19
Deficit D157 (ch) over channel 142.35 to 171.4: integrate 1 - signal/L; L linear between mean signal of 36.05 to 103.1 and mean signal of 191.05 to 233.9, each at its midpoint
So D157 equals -1.0 ch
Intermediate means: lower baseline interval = 3.28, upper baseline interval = 4.28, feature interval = 4.03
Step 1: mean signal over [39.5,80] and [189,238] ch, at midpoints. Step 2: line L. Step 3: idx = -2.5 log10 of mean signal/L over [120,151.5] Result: -0.09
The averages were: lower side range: 3.19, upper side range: 4.28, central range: 4.05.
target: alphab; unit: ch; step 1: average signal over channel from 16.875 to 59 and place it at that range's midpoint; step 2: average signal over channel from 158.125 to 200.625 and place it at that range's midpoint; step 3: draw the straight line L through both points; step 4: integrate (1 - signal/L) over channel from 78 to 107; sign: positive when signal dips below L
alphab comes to 2.2 ch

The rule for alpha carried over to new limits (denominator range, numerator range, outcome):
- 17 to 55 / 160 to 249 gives 1.21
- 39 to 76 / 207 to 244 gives 1.37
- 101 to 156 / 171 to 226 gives 1.07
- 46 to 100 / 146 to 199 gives 1.26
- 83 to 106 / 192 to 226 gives 1.24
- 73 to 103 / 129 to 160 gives 1.18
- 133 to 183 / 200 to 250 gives 1.07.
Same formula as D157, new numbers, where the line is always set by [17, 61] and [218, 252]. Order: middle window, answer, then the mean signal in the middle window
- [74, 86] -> 0.8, 3.39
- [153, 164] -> 0.0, 4.02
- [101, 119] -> 0.2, 3.73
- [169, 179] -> 0.3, 3.94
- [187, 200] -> -0.2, 4.24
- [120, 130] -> -0.6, 4.09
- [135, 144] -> -0.4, 4.1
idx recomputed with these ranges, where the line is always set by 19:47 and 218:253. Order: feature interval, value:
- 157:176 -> 0.03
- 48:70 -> 0.19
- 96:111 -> 0.10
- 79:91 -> 0.11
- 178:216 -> -0.01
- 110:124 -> -0.02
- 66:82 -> 0.17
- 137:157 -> -0.01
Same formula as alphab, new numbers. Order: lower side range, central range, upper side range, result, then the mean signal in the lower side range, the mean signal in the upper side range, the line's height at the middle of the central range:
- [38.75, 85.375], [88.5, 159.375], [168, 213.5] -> -3.3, 3.22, 4.18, 3.68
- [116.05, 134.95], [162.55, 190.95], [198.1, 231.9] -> 0.6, 4.02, 4.29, 4.18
